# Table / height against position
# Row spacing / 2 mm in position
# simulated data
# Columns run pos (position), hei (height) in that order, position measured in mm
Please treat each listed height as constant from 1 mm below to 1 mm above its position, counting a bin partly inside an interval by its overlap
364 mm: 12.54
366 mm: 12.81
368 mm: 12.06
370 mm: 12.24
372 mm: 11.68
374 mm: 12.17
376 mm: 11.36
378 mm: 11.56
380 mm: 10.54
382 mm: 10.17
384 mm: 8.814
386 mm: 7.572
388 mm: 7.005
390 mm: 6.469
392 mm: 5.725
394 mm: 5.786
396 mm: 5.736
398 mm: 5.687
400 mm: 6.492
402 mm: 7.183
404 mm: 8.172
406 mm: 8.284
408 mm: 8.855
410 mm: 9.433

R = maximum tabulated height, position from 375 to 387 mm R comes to 11.56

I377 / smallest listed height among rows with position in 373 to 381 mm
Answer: 10.54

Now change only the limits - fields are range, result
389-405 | 5.687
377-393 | 5.725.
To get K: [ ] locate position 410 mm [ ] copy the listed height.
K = 9.433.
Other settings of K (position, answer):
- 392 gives 5.725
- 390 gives 6.469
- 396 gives 5.736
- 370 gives 12.24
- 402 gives 7.183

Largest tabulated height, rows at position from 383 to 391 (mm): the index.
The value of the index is 8.814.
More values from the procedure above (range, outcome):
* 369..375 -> 12.24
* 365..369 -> 12.81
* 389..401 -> 6.492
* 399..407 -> 8.284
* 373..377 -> 12.17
